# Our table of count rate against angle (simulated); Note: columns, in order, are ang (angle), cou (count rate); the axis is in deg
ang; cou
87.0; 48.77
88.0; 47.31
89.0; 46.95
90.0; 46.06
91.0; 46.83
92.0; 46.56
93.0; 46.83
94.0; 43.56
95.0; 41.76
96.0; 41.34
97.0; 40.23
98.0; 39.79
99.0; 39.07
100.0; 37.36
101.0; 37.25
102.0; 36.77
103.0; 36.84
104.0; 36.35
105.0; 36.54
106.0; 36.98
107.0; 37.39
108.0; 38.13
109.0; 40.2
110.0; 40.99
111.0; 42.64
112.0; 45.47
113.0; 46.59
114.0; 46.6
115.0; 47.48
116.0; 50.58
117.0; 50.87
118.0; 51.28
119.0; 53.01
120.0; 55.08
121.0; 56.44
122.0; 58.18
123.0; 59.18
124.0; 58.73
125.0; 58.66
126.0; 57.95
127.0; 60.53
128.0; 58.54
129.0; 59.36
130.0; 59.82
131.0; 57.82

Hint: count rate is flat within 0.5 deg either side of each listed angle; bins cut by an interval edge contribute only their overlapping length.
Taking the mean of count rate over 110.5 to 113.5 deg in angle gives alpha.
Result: 44.9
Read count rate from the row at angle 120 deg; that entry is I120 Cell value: 55.08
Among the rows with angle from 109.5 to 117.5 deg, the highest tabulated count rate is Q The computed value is 50.87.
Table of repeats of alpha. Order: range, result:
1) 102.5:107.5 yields 36.8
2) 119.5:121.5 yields 55.8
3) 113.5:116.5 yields 48.2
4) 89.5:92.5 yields 46.5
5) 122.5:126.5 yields 58.6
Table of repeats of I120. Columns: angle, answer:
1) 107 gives 37.39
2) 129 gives 59.36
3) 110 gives 40.99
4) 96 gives 41.34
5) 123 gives 59.18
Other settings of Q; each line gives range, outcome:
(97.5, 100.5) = 39.79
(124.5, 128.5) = 60.53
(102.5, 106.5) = 36.98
